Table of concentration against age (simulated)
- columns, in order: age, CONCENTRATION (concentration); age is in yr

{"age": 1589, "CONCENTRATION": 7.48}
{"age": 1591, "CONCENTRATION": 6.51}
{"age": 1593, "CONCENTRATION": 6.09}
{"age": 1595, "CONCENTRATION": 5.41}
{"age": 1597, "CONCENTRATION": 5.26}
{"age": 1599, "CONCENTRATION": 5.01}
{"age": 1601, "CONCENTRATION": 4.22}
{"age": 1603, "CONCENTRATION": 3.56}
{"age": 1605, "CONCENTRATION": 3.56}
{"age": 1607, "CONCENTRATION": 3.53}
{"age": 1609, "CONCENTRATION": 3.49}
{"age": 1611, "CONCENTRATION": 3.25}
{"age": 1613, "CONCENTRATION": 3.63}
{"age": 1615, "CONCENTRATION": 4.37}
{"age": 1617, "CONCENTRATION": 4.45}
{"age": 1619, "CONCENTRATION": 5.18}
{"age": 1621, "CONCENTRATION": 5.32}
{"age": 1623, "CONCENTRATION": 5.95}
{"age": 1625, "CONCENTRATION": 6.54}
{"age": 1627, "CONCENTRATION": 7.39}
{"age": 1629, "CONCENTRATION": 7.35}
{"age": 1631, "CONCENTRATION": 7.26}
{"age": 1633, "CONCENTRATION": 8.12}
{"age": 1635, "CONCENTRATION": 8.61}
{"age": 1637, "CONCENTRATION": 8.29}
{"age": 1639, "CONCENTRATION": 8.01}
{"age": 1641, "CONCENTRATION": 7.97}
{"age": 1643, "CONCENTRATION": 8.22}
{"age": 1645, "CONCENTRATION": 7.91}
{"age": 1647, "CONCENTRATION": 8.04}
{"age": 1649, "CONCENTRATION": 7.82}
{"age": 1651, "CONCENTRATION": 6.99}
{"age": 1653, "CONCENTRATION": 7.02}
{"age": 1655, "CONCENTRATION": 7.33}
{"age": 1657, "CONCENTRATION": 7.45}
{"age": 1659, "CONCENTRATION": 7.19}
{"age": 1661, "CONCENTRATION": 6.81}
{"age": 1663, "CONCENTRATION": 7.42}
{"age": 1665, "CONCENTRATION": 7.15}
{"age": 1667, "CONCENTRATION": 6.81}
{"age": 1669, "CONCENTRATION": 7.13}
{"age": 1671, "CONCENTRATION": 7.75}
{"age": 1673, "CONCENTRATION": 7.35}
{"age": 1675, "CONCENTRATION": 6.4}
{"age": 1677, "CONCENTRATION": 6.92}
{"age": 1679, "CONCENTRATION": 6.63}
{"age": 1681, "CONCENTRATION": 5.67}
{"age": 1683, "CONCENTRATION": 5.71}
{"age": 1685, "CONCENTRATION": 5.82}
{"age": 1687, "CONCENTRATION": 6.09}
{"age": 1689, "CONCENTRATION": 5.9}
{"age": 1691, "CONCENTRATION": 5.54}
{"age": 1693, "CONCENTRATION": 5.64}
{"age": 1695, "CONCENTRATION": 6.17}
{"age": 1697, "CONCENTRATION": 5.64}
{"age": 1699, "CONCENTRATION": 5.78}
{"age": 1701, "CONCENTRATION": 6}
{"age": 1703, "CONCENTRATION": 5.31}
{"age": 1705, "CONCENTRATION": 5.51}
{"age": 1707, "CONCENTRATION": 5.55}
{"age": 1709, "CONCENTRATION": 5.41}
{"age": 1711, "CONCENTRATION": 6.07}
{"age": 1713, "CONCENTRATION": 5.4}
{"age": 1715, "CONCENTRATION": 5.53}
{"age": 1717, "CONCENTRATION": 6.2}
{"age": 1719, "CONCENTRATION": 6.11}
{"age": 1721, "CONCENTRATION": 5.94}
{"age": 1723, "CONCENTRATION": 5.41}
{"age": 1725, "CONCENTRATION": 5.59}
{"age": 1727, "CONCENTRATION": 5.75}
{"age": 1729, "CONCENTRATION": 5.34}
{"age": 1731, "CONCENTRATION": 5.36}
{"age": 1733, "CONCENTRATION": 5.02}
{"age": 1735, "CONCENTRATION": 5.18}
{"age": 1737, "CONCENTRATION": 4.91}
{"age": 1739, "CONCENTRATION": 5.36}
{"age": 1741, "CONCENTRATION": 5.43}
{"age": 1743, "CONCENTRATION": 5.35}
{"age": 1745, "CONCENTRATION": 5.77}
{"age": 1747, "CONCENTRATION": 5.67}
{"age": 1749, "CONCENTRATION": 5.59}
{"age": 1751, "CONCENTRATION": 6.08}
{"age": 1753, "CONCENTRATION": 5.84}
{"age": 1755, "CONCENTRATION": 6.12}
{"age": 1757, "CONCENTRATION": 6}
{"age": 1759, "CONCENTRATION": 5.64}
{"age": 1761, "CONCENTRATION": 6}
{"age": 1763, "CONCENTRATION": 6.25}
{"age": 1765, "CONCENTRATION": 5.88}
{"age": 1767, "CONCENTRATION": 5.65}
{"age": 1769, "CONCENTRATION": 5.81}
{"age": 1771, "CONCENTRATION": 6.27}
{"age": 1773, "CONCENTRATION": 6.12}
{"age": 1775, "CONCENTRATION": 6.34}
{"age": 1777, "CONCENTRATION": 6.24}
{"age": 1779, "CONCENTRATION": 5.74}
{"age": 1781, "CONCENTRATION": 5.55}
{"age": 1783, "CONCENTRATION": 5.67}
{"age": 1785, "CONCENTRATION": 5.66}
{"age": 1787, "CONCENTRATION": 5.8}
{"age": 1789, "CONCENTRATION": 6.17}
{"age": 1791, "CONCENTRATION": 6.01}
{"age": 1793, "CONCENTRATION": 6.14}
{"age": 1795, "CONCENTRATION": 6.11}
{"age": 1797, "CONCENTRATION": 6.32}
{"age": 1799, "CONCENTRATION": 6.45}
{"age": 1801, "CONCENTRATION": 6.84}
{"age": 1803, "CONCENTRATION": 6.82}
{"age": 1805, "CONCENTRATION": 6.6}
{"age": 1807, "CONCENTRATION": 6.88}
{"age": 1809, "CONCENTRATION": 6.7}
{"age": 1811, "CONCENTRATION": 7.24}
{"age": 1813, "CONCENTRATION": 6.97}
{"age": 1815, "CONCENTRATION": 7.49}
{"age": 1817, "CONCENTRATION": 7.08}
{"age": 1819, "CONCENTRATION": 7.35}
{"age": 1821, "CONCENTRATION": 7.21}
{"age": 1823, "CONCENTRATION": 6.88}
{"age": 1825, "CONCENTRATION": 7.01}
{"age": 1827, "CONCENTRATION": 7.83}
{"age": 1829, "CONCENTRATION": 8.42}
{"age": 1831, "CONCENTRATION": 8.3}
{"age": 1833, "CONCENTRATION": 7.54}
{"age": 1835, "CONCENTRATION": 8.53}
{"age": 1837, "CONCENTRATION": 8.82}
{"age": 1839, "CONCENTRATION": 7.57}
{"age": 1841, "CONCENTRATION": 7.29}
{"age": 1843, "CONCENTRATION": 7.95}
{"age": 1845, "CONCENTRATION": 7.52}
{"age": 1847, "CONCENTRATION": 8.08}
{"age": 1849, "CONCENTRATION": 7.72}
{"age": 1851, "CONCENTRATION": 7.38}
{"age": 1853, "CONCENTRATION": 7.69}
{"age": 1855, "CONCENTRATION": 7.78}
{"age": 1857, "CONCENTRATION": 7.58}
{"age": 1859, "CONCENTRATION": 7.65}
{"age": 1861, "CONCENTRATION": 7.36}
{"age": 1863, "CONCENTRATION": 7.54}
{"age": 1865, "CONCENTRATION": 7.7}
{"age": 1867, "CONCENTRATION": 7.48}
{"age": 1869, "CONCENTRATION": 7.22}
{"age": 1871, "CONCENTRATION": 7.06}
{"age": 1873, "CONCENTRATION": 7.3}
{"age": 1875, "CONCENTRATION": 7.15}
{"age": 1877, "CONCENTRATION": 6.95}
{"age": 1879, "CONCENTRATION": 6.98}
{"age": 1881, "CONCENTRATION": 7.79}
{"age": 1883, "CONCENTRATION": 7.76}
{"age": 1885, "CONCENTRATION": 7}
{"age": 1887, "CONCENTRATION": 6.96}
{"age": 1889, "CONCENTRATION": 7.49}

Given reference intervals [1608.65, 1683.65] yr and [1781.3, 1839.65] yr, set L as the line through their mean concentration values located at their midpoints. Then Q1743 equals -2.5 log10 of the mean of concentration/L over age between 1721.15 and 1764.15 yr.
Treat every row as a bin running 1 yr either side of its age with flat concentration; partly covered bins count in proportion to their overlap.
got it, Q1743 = 0.22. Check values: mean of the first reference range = 6.74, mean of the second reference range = 6.96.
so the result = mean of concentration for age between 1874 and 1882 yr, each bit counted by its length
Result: 7.22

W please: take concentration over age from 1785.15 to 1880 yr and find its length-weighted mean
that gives 7.23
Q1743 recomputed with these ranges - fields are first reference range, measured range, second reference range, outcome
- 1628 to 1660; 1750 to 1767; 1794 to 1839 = 0.24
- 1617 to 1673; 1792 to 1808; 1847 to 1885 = 0.14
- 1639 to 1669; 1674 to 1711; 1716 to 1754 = 0.12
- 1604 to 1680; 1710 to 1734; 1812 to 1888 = 0.23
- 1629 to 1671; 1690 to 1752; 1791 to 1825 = 0.28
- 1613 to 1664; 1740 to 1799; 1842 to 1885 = 0.23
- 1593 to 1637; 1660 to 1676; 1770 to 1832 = -0.23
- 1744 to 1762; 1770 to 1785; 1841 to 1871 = 0.05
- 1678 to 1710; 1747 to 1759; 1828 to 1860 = 0.12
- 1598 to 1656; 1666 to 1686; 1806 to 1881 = -0.03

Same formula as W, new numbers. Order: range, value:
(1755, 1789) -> 5.93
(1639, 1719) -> 6.56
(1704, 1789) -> 5.72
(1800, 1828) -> 7.06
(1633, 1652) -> 7.99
